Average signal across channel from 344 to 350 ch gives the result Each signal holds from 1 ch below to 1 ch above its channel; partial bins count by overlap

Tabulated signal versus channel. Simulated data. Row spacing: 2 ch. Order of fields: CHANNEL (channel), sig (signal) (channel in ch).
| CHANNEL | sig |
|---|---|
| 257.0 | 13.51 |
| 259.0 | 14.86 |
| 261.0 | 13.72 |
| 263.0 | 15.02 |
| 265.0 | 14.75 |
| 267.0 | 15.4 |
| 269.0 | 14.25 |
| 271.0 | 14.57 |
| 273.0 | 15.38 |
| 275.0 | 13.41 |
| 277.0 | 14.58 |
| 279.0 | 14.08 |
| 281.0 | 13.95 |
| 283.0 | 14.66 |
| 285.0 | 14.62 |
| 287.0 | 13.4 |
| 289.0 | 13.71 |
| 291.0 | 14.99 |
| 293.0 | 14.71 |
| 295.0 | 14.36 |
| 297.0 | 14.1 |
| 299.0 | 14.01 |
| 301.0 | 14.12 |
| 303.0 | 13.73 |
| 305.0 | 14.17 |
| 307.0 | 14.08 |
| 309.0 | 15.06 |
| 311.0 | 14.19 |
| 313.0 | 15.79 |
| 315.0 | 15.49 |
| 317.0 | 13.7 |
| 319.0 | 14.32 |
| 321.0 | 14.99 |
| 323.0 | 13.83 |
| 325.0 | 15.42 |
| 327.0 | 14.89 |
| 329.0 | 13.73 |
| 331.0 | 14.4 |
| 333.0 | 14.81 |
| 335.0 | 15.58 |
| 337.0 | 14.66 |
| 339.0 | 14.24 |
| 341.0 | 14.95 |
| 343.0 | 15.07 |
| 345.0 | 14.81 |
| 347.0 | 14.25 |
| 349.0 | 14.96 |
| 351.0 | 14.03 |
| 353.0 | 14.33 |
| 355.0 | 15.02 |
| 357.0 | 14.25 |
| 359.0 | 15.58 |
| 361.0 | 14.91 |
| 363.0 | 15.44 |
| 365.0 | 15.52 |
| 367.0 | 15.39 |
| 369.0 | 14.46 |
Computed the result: 14.7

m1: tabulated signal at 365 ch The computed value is 15.52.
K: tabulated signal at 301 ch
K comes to 14.12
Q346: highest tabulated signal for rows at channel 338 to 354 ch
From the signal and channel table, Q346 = 15.07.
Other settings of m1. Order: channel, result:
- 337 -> 14.66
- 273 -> 15.38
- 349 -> 14.96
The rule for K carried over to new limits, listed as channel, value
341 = 14.95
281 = 13.95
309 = 15.06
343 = 15.07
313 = 15.79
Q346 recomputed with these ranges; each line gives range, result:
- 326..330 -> 14.89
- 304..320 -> 15.79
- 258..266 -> 15.02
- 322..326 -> 15.42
